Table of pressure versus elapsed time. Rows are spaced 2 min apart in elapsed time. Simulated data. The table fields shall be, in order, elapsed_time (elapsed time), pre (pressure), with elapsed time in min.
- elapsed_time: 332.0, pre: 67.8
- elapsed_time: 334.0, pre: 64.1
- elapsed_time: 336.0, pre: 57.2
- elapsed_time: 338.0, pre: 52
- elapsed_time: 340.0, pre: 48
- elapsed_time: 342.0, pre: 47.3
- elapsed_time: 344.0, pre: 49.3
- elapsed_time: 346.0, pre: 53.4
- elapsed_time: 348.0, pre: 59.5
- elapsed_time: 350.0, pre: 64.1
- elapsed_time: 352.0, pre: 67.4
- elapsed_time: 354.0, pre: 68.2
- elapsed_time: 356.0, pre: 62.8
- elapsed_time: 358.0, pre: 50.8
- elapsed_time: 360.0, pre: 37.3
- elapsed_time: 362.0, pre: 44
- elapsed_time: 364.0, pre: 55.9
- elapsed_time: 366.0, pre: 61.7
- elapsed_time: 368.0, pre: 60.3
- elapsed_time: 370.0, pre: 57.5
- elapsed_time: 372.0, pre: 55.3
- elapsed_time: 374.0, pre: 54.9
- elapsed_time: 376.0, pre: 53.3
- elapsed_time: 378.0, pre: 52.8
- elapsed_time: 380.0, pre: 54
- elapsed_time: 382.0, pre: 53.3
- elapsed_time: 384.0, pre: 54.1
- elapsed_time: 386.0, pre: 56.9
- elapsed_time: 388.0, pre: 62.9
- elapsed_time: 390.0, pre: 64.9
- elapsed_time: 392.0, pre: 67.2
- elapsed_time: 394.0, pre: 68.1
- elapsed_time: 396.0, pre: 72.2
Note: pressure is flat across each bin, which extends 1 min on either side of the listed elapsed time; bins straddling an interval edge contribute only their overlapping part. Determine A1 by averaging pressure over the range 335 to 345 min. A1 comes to 50.8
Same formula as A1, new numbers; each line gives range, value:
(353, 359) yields 60.6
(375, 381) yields 53.4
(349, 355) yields 66.6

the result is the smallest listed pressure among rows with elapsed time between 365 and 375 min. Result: 54.9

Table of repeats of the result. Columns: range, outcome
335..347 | 47.3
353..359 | 50.8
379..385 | 53.3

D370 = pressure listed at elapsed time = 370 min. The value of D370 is 57.5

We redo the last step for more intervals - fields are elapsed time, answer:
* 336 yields 57.2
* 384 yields 54.1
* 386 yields 56.9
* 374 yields 54.9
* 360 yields 37.3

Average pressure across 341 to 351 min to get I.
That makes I 54.7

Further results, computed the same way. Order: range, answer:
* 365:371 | 59.8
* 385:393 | 63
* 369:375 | 55.9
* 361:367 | 53.9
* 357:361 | 44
